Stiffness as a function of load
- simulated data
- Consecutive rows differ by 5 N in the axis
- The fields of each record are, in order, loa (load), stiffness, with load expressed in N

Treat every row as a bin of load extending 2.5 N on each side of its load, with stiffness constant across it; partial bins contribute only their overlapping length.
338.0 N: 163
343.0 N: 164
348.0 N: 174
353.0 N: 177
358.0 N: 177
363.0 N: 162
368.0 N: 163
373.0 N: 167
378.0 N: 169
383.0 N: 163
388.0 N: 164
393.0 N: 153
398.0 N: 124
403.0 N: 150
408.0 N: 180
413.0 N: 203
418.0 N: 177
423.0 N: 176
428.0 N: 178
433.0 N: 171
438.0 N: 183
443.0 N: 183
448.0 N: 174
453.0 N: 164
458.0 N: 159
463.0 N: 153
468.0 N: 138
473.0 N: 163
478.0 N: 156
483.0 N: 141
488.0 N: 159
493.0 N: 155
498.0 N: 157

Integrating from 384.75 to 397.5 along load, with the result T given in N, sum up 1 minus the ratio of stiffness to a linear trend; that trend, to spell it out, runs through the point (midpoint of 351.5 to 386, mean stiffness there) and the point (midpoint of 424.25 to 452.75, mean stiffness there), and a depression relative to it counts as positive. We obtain 1.3 N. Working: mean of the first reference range 168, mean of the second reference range 177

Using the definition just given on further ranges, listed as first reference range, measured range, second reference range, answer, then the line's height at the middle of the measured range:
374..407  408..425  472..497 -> -3.2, 155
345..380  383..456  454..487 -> -4.2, 161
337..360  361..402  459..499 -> 2.2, 167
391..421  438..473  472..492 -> -1.2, 158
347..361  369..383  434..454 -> 0.7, 176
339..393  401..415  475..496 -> -1.3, 162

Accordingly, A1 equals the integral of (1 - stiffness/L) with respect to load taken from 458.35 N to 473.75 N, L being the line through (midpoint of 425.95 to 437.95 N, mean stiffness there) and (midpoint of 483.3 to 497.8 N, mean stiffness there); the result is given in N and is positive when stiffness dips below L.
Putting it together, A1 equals 1.2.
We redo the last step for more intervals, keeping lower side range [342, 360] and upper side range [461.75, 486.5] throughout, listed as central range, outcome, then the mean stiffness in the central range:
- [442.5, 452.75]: -1.25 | 174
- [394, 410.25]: 1.28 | 151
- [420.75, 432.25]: -1.21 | 176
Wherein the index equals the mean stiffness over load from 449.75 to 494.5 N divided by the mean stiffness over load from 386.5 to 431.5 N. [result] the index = 0.9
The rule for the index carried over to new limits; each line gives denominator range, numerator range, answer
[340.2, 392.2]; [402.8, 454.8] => 1.06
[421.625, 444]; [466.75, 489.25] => 0.85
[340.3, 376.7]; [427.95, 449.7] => 1.05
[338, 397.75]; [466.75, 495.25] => 0.93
